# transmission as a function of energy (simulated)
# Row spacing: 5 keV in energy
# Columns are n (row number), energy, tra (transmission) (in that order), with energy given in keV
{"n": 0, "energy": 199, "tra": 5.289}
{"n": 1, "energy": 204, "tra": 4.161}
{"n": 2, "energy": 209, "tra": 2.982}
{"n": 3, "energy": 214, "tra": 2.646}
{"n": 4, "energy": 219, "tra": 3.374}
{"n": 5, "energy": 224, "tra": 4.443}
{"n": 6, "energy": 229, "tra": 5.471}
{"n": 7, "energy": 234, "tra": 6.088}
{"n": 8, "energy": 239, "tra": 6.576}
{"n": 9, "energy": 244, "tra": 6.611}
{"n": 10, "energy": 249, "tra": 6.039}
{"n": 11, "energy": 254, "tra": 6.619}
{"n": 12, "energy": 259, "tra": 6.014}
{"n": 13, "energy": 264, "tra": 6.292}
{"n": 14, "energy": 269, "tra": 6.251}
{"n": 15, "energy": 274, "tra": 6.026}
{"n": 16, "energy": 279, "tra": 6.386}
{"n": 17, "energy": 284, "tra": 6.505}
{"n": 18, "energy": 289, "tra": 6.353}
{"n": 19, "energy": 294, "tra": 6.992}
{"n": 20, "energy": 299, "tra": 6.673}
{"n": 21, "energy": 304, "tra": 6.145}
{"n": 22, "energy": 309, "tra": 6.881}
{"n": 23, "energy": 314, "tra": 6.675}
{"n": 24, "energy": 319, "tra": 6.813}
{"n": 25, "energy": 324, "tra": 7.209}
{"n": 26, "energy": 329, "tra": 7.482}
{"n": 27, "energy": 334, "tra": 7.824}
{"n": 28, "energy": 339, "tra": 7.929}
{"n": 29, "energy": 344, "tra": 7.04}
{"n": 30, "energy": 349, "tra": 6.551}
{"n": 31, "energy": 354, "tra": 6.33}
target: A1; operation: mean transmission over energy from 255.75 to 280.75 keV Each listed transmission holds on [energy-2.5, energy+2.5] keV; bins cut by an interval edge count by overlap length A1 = 6.2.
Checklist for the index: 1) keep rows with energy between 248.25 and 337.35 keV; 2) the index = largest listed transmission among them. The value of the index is 7.824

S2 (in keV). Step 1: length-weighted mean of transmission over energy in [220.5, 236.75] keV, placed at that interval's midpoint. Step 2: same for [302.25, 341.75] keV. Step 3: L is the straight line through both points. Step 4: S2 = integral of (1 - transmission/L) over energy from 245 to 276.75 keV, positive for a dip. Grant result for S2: -1.9 keV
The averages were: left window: 5.23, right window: 7.14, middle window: 6.23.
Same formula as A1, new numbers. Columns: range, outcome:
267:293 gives 6.34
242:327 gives 6.5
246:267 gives 6.25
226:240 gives 5.93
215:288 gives 5.85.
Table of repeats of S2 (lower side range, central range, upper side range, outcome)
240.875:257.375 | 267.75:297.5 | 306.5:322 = 0.80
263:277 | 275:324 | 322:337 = 1.64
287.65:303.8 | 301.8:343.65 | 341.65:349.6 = -2.33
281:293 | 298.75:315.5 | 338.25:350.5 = 0.34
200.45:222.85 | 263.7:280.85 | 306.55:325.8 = -2.50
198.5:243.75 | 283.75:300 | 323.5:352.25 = -1.00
